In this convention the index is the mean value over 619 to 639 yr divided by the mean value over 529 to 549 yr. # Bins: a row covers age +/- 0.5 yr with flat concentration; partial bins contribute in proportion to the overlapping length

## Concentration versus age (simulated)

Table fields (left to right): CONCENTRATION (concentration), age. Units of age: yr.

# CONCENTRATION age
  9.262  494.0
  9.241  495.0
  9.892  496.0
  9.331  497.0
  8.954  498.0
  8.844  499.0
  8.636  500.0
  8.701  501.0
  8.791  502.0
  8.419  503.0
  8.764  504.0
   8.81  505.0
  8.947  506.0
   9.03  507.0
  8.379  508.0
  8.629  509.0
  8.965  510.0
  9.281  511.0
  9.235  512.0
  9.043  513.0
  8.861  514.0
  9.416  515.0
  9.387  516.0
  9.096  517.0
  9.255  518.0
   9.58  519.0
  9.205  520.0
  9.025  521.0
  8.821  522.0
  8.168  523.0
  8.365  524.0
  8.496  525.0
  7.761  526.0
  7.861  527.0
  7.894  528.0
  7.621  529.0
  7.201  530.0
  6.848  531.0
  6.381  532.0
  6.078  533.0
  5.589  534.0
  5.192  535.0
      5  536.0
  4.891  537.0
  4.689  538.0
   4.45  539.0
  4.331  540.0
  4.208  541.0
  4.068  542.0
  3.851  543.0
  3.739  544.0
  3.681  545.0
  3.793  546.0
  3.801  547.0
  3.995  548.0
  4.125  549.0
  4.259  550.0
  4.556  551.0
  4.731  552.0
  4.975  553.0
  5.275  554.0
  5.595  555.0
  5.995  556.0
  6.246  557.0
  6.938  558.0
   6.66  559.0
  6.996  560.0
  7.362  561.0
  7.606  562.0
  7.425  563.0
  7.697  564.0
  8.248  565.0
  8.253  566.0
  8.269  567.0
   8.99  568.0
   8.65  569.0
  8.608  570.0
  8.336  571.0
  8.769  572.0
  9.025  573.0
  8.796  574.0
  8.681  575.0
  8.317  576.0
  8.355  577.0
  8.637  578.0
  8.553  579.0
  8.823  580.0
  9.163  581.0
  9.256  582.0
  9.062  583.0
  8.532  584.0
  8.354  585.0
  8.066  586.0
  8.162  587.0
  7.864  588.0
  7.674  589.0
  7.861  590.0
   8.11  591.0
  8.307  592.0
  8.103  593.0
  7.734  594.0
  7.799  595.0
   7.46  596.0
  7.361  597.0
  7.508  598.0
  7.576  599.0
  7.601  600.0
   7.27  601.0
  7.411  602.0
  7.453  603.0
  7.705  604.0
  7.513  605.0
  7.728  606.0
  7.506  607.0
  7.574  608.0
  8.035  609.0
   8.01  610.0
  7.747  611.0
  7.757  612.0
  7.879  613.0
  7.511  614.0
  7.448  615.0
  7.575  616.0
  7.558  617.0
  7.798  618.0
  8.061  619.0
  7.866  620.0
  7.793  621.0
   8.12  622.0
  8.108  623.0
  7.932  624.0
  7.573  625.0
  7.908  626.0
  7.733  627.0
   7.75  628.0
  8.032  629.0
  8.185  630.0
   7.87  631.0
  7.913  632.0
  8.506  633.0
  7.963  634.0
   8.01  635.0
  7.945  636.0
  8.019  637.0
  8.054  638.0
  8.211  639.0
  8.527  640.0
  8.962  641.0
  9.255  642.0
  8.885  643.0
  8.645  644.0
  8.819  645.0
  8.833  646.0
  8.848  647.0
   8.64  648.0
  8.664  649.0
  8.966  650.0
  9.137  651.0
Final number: 1.6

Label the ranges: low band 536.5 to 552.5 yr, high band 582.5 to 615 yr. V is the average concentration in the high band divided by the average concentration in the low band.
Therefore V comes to 1.86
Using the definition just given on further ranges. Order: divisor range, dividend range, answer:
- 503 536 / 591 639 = 0.95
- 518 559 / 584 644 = 1.32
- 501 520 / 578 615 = 0.88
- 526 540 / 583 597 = 1.31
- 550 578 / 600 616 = 1.04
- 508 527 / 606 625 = 0.88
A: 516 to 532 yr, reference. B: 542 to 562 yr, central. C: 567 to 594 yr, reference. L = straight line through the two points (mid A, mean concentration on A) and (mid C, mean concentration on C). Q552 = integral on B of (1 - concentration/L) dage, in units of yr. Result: 7.81 yr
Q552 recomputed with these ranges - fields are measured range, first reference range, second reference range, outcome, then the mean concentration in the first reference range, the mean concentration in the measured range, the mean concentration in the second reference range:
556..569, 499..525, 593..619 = 1.07 yr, 8.9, 7.54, 7.64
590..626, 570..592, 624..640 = 2.16 yr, 8.49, 7.73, 7.99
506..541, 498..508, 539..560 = -2.91 yr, 8.76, 7.67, 4.79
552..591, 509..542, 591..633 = -1.17 yr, 7.47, 7.86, 7.76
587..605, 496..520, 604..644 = 1.14 yr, 9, 7.7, 7.97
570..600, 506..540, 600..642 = -1.67 yr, 7.77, 8.28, 7.88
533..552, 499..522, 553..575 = 8.73 yr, 8.97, 4.4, 7.57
